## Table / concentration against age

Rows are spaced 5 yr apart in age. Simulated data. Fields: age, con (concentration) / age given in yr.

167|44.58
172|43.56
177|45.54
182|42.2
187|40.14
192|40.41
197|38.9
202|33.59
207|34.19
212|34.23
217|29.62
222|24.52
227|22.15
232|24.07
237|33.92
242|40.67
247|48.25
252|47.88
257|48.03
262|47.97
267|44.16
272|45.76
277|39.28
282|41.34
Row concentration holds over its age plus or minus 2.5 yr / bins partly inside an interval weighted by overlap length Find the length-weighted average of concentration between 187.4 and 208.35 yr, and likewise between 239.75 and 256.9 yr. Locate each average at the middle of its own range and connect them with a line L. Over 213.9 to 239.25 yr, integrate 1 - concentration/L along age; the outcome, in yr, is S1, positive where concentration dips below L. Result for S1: 9.2 yr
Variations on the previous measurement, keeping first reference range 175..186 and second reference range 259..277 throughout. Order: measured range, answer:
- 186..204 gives 2.2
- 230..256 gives 2.8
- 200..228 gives 8.9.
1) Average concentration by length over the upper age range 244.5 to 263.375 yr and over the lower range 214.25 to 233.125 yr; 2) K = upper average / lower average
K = 1.9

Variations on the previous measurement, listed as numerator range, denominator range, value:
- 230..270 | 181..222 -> 1.18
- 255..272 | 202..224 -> 1.50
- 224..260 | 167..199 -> 0.90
